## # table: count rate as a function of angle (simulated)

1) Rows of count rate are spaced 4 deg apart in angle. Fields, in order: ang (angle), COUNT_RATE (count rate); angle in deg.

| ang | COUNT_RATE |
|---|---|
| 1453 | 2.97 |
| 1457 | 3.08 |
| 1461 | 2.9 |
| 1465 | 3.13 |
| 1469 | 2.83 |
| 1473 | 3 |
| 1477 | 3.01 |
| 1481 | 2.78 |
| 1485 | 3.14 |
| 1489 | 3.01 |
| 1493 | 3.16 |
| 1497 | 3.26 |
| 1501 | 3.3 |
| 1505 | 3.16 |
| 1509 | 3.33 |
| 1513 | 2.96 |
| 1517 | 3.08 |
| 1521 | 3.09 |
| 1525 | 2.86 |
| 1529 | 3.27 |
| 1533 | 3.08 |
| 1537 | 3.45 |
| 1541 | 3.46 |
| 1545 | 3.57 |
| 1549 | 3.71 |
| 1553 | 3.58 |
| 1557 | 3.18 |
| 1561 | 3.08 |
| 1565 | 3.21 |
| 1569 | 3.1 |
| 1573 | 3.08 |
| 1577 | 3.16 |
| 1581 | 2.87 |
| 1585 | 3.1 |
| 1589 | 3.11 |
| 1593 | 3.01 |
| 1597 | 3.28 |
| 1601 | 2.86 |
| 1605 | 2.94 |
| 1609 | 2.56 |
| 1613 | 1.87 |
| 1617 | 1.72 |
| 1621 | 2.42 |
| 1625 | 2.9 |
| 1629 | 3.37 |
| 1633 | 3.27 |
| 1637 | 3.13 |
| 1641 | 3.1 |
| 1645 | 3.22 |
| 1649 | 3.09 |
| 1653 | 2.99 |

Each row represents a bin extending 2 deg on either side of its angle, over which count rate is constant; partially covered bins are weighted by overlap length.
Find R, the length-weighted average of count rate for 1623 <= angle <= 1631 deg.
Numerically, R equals 3.13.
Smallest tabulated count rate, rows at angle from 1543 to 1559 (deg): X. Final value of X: 3.18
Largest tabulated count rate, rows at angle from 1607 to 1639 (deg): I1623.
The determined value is 3.37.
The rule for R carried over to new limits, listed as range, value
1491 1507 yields 3.22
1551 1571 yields 3.23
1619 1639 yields 3.02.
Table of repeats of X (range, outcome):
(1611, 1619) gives 1.72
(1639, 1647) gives 3.1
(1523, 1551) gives 2.86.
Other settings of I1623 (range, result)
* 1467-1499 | 3.26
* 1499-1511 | 3.33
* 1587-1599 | 3.28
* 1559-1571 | 3.21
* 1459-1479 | 3.13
